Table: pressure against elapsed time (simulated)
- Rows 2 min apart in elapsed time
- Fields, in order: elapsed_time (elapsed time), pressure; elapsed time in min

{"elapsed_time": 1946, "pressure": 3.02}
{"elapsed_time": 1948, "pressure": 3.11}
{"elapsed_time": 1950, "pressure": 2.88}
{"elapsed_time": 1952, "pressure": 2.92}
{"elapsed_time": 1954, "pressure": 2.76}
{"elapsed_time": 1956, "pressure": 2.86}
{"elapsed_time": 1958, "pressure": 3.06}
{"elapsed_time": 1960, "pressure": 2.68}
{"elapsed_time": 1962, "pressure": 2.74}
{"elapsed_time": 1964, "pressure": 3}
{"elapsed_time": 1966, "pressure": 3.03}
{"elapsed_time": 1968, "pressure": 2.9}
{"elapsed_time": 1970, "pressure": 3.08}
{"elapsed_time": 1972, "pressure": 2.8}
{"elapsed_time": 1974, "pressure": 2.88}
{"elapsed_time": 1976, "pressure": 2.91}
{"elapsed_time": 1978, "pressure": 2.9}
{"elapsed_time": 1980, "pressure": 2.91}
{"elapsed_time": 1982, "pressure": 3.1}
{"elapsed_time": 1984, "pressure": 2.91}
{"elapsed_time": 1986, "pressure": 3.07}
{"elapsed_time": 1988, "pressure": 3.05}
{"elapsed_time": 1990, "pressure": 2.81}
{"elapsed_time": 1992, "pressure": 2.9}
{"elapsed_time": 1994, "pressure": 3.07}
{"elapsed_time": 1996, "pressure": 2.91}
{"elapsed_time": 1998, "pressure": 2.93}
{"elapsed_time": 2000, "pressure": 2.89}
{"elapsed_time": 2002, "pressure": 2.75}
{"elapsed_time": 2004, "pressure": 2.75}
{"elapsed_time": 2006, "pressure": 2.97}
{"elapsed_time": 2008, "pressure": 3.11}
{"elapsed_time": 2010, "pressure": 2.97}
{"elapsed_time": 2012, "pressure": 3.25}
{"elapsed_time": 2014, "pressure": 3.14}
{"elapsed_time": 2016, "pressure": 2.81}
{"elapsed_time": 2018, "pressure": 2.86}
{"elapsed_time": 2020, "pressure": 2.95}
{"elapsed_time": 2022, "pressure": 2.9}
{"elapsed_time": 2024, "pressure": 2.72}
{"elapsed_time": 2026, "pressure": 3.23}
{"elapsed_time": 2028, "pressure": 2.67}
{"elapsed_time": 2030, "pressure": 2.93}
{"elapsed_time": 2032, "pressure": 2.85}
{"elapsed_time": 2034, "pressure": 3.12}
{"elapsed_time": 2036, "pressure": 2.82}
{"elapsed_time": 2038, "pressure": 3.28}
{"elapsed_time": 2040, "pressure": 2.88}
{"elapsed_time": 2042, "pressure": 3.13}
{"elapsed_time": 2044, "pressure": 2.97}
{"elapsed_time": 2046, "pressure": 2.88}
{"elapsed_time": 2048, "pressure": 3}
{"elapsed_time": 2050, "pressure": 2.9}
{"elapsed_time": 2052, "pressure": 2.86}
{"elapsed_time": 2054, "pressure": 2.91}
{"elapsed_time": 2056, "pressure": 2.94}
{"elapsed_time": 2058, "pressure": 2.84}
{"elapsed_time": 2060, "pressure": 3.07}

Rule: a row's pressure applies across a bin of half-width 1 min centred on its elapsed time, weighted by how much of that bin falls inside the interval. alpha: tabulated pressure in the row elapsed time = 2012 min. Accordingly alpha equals 3.25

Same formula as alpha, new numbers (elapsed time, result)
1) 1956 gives 2.86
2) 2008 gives 3.11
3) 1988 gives 3.05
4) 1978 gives 2.9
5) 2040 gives 2.88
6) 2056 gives 2.94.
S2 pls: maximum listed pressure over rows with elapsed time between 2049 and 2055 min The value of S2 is 2.91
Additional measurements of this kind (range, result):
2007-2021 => 3.25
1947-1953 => 3.11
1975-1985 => 3.1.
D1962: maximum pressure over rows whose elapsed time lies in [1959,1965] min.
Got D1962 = 3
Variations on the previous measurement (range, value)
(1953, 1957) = 2.86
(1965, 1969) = 3.03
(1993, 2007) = 3.07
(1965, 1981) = 3.08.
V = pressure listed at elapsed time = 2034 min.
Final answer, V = 3.12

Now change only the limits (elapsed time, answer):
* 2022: 2.9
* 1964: 3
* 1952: 2.92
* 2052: 2.86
